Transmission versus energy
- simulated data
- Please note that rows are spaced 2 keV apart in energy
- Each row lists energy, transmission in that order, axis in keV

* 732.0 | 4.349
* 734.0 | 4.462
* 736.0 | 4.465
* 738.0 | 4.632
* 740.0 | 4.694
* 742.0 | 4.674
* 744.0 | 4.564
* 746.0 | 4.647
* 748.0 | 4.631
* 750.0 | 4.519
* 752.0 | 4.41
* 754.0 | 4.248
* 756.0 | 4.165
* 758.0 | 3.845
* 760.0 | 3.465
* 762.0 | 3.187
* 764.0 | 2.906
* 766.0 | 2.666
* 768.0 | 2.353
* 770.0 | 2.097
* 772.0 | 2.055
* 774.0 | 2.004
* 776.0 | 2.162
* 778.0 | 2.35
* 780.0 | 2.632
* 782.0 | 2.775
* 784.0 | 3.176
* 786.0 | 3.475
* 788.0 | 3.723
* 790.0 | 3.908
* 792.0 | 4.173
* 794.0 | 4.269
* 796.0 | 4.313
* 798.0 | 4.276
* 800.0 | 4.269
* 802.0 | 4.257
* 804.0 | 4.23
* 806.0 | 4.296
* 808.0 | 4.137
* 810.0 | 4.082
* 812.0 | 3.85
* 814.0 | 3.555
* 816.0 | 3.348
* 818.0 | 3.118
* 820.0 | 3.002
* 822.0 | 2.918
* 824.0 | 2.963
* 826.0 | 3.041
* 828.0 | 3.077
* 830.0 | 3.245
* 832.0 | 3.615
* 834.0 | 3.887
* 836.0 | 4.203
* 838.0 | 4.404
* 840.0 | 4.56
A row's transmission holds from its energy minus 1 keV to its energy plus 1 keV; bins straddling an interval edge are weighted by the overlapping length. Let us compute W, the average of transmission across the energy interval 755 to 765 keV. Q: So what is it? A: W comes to 3.51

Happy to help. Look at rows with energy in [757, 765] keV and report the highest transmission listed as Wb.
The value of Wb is 3.845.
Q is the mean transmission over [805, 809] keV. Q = 4.22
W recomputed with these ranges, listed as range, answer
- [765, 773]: 2.29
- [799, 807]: 4.26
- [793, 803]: 4.28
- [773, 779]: 2.17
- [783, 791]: 3.57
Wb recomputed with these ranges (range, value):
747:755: 4.631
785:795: 4.269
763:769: 2.906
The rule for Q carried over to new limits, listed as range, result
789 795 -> 4.12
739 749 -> 4.64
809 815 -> 3.83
